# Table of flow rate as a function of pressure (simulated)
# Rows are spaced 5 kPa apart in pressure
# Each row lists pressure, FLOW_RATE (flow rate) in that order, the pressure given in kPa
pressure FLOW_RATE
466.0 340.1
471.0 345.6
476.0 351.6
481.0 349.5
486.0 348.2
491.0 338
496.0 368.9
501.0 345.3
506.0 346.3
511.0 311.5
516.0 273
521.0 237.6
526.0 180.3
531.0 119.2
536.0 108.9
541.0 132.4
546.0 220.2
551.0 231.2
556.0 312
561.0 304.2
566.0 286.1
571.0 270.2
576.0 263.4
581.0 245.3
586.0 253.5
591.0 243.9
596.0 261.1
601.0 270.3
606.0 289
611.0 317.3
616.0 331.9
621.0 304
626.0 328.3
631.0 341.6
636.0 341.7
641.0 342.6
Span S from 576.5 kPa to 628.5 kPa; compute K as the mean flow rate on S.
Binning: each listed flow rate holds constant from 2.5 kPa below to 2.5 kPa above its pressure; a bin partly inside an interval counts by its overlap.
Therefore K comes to 284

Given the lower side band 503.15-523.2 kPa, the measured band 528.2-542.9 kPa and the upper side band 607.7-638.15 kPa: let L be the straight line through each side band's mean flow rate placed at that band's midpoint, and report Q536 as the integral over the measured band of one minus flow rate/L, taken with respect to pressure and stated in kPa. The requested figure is 8.8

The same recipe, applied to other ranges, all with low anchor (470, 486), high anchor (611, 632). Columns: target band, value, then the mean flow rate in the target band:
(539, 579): 9.7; 254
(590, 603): 2.7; 260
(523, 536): 7.5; 145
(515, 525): 2.9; 241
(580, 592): 3.0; 248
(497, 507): -0.1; 349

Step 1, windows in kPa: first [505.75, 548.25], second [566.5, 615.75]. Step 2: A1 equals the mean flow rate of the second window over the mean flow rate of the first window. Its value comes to 1.3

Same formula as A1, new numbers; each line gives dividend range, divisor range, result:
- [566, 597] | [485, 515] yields 0.76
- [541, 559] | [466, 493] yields 0.69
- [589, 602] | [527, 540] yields 2.08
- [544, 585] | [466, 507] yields 0.76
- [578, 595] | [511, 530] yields 1.07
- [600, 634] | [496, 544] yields 1.33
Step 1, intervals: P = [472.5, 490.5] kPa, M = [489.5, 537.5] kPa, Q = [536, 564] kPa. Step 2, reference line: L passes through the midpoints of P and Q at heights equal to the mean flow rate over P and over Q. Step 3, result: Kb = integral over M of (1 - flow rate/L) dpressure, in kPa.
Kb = 5.5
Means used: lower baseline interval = 348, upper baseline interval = 229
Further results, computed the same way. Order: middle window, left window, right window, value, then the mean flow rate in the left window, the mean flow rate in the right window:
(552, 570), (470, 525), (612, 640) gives 1.9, 324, 330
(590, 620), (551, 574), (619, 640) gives 2.5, 286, 330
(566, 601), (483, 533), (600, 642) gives 5.6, 289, 319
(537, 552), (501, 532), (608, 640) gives 5.1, 259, 328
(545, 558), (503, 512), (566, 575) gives 1.5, 333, 273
